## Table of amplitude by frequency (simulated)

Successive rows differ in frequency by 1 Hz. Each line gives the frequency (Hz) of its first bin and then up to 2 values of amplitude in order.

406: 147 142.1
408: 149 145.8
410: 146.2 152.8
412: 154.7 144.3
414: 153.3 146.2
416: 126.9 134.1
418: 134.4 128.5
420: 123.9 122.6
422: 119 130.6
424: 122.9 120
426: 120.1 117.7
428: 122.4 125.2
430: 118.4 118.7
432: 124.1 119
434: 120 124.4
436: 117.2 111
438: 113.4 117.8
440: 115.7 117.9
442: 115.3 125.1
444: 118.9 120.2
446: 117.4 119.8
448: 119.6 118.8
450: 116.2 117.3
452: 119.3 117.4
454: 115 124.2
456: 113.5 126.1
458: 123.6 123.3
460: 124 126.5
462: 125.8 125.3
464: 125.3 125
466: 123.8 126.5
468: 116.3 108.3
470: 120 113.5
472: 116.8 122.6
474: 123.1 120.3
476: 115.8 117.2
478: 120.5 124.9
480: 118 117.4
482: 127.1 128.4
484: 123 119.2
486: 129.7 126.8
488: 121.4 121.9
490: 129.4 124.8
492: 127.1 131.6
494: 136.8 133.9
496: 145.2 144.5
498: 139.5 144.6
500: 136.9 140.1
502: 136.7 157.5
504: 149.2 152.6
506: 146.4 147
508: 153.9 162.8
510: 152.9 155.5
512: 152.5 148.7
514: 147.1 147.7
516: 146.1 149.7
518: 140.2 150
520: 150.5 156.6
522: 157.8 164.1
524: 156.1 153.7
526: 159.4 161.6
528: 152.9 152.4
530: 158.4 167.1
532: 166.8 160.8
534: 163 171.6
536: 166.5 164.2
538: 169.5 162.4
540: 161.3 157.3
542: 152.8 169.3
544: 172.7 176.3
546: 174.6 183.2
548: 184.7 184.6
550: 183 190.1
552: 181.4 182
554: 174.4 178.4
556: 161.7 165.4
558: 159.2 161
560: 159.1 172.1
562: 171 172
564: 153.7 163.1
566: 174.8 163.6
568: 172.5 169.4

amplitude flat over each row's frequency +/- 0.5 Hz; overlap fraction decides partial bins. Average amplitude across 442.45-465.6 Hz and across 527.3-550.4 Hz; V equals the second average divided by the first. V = 1.38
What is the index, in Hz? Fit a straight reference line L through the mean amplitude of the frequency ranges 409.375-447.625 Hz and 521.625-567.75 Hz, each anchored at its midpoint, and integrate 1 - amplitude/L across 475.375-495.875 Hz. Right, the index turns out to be 2.97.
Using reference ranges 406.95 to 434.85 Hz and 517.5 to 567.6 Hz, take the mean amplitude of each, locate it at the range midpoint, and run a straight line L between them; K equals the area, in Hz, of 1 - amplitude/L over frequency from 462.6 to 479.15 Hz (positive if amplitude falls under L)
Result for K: 2.9 Hz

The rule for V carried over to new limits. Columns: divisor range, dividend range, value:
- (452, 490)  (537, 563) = 1.41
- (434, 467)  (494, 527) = 1.24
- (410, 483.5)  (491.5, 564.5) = 1.29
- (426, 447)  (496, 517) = 1.24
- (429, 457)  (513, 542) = 1.33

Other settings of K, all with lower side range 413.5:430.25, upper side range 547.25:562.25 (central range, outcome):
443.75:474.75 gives 4.4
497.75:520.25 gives 1.4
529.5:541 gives 0.2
